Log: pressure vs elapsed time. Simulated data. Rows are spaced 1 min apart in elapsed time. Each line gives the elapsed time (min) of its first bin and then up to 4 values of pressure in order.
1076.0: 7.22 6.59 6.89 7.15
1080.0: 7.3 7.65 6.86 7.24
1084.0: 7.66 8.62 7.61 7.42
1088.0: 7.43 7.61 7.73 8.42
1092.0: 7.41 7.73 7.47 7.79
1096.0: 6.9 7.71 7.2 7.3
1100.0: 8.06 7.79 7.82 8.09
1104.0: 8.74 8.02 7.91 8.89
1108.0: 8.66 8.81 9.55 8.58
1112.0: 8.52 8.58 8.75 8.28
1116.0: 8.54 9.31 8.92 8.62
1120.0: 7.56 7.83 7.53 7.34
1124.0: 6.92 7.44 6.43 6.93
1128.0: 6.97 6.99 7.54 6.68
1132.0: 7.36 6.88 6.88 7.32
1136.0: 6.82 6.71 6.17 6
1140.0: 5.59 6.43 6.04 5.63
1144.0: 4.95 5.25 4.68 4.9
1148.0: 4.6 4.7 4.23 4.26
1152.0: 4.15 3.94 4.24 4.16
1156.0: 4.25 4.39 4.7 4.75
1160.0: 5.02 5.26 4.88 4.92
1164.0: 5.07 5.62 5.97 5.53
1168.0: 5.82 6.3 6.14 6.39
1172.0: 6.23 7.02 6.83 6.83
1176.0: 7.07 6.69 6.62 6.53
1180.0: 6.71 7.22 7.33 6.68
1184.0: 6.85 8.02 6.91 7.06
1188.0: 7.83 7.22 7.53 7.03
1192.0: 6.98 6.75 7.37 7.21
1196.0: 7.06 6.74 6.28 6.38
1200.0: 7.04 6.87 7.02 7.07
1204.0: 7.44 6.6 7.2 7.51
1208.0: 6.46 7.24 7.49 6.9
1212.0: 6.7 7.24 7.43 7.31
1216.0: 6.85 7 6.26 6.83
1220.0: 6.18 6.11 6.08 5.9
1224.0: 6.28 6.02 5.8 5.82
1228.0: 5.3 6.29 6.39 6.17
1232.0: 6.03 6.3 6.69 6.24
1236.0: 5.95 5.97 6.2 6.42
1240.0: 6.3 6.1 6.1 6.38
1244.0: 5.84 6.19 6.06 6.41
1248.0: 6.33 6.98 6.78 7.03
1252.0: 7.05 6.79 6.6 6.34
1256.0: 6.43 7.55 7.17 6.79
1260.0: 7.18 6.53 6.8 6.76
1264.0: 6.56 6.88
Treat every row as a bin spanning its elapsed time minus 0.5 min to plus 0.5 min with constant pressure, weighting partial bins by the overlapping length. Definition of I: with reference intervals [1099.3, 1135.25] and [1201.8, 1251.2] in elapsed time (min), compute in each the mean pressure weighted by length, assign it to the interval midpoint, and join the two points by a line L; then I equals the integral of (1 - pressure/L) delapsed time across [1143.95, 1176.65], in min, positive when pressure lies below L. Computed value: 9.3 min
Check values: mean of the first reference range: 7.92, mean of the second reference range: 6.5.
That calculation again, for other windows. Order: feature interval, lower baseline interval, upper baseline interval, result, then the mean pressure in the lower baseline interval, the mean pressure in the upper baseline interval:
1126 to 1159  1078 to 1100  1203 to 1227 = 7.2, 7.53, 6.72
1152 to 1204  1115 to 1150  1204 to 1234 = 2.8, 6.71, 6.56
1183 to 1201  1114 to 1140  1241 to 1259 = -0.3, 7.35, 6.58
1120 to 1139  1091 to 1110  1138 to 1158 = -3.0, 7.96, 4.89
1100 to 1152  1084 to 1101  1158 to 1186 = -0.2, 7.65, 6.22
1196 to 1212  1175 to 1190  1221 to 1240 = -0.8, 7.06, 6.11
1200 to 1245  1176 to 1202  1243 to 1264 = 2.1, 7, 6.67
